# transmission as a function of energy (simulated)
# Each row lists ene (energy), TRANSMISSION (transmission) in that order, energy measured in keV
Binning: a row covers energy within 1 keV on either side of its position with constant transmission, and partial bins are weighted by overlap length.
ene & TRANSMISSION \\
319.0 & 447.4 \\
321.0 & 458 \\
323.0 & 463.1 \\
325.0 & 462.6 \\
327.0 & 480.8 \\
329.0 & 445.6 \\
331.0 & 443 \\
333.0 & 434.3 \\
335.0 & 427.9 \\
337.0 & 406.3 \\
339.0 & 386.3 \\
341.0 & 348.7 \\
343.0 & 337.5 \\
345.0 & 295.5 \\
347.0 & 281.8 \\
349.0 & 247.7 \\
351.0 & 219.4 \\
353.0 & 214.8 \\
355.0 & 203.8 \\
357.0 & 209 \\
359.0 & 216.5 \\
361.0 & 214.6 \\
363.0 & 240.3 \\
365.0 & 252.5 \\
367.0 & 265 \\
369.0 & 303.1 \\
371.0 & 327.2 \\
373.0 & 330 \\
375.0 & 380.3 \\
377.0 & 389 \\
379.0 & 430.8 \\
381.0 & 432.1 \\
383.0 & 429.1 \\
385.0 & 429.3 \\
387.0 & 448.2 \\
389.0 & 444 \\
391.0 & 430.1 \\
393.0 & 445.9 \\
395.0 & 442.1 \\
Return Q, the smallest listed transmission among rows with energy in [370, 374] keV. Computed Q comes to 327.2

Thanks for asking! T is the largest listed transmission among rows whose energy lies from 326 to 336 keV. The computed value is 480.8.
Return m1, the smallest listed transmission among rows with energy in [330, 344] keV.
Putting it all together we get 337.5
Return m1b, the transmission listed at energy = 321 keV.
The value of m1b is 458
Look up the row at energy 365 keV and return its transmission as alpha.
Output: 252.5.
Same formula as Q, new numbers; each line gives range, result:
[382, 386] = 429.1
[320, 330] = 445.6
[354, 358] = 203.8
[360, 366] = 214.6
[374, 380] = 380.3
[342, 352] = 219.4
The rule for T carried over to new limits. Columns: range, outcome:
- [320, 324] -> 463.1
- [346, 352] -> 281.8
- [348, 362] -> 247.7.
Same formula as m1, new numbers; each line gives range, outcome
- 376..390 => 389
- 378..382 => 430.8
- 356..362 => 209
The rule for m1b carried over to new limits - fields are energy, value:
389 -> 444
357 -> 209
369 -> 303.1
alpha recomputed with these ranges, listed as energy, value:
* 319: 447.4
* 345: 295.5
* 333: 434.3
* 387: 448.2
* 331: 443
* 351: 219.4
